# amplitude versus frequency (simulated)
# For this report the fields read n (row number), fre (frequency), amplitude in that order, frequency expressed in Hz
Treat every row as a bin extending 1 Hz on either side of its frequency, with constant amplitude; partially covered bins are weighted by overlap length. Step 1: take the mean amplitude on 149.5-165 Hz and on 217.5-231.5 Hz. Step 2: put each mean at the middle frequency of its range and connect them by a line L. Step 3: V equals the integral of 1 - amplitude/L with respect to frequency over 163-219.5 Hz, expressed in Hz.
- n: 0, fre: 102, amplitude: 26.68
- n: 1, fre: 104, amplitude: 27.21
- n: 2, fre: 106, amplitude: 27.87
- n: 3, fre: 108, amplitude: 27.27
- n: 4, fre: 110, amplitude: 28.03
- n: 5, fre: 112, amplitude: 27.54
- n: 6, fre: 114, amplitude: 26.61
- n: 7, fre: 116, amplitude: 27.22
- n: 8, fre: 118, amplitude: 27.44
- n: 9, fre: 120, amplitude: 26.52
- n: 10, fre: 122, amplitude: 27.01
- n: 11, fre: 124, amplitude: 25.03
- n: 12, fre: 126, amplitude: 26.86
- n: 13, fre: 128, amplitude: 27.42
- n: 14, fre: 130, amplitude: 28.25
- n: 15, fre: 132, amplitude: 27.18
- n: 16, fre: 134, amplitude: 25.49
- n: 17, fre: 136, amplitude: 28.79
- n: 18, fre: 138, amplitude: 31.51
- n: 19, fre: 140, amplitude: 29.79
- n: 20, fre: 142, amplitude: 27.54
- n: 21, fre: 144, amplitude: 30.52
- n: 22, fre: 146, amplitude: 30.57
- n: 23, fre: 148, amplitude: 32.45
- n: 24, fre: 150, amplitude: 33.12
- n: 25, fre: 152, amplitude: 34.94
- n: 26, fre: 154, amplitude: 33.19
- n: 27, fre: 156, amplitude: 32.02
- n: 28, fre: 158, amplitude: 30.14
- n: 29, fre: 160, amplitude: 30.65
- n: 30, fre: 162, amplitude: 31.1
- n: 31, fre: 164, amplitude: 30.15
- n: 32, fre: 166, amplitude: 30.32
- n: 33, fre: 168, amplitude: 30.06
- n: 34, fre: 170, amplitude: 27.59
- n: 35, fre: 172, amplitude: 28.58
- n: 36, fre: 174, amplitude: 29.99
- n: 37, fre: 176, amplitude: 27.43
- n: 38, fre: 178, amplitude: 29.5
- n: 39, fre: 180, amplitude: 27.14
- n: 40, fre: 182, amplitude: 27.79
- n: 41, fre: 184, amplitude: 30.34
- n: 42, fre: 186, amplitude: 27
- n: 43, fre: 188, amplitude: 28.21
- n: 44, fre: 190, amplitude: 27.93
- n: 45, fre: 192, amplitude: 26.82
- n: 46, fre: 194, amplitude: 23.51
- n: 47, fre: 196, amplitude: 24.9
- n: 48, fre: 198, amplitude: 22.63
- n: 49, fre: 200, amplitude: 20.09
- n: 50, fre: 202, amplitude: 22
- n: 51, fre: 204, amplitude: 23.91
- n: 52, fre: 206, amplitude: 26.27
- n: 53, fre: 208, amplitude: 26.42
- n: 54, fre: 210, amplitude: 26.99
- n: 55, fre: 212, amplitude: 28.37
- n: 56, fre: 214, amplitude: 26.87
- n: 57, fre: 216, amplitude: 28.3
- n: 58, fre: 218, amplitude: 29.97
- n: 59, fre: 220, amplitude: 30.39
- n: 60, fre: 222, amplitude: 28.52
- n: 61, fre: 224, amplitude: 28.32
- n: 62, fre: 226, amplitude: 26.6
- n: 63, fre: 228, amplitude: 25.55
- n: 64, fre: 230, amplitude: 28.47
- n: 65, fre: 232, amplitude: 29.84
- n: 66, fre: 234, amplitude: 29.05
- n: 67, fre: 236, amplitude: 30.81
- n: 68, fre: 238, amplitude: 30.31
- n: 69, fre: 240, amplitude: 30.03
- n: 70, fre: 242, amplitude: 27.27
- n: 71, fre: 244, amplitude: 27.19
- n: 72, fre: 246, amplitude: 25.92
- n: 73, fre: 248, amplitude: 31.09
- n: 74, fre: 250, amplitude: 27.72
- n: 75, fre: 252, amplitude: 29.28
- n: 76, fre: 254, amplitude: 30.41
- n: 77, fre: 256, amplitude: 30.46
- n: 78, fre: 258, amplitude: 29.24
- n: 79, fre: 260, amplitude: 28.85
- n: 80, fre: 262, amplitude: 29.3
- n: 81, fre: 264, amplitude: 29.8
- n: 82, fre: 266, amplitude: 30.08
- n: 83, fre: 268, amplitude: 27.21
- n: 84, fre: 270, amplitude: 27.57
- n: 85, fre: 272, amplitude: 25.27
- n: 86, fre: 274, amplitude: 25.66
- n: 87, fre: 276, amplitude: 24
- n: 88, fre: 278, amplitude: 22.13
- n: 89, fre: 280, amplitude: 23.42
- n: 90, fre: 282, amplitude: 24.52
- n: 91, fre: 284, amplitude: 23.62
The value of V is 5.5 Hz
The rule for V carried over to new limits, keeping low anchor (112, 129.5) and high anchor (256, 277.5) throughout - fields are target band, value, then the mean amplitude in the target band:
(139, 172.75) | -4.6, 30.8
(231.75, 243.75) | -0.8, 29.4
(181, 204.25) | 1.5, 25.5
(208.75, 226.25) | -0.6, 28.3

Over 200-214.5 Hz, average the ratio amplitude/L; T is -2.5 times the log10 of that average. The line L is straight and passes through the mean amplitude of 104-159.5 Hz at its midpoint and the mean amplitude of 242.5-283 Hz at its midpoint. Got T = 0.11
